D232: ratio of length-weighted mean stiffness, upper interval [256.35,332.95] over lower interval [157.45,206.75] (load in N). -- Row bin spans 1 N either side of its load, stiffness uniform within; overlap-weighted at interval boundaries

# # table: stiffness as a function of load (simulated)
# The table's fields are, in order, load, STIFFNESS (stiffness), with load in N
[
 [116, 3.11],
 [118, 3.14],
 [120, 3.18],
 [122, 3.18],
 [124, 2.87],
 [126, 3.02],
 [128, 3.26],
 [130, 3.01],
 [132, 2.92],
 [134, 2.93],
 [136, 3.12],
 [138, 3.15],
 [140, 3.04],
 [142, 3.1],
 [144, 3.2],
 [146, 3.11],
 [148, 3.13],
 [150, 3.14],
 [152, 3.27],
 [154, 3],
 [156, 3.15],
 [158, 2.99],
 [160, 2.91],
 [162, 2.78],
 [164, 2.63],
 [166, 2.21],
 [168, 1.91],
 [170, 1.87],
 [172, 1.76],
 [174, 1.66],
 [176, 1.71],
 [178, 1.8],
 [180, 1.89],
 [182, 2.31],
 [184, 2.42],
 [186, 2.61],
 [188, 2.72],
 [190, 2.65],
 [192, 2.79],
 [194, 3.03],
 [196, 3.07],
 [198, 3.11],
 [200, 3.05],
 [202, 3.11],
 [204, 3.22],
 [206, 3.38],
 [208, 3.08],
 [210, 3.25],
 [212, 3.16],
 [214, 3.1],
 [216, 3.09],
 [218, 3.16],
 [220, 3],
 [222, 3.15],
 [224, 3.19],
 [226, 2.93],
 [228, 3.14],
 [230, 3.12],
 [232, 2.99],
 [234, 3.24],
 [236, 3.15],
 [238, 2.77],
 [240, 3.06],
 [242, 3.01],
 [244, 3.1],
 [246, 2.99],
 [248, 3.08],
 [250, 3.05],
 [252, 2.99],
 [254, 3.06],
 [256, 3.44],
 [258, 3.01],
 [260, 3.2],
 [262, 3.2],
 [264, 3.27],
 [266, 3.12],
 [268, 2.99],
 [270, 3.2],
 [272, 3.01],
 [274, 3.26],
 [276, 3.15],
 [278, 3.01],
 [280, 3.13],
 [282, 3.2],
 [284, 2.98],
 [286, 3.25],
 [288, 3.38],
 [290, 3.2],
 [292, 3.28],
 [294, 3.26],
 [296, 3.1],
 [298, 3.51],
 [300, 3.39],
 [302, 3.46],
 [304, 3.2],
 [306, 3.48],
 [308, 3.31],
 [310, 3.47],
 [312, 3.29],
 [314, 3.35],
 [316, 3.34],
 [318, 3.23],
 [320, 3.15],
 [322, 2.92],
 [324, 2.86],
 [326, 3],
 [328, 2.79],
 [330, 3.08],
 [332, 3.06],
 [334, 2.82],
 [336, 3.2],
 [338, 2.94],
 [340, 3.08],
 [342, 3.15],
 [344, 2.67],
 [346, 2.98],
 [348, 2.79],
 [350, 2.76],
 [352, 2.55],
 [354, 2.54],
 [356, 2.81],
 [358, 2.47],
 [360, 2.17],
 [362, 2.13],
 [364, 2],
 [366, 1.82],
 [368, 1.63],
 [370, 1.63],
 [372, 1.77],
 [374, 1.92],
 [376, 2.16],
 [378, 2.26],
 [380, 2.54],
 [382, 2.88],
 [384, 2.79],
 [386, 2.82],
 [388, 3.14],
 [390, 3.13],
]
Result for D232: 1.3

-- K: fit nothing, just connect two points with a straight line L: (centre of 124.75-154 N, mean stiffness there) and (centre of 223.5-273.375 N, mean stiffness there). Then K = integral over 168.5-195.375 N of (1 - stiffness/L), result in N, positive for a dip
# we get 7.3 N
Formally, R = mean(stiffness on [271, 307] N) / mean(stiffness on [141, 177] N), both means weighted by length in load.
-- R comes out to 1.2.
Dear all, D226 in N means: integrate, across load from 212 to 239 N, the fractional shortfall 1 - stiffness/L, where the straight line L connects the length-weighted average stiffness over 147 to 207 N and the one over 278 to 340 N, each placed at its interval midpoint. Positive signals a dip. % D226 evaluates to -2.3 N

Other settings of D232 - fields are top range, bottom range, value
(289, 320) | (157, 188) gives 1.48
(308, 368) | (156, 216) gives 1.07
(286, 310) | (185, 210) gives 1.11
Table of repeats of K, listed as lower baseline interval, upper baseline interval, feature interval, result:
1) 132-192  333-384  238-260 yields -4.4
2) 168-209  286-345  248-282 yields -2.4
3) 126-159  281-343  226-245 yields 0.5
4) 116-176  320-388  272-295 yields -4.4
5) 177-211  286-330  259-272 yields -0.3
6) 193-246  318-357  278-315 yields -3.8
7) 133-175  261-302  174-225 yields 1.9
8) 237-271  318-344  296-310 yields -1.6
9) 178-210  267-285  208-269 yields -2.7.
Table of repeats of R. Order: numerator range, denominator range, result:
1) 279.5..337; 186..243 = 1.05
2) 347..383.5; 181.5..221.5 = 0.76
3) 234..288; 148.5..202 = 1.21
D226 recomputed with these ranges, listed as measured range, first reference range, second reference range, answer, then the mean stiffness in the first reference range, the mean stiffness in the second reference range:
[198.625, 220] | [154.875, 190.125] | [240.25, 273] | -3.89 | 2.33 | 3.11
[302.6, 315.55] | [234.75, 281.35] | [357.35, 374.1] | -4.08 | 3.1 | 1.94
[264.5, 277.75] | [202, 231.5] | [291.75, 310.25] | 0.61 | 3.14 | 3.34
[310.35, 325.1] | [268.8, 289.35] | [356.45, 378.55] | -2.87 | 3.16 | 2.01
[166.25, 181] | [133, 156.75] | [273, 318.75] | 6.20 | 3.11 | 3.27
